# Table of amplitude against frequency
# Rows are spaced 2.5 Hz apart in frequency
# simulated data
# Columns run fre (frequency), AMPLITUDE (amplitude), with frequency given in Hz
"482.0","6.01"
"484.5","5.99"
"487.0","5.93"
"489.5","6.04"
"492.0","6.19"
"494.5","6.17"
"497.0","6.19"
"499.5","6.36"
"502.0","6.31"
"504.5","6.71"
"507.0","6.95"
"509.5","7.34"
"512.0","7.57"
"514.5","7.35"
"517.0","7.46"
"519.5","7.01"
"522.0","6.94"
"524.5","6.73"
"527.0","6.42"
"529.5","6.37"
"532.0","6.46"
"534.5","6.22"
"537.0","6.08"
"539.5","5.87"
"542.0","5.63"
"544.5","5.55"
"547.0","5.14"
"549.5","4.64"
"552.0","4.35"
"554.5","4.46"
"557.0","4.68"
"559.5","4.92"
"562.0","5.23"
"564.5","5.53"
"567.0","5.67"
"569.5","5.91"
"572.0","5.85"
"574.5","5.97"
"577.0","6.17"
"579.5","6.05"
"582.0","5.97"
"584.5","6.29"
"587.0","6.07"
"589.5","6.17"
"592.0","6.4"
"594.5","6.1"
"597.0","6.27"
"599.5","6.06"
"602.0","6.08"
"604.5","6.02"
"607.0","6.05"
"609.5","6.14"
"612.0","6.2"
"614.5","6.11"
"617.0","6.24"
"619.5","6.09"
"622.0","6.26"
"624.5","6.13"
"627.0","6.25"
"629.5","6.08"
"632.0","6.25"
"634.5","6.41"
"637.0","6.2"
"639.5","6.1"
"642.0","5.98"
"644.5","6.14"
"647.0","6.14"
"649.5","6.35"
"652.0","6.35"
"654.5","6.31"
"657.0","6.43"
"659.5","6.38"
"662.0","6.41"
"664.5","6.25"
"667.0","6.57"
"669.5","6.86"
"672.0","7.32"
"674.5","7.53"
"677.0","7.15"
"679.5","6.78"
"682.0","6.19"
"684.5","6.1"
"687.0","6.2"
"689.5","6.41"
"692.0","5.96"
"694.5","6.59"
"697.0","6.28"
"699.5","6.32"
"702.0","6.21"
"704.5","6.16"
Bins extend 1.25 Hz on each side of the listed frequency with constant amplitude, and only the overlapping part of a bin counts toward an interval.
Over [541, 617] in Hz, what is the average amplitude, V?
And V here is 5.73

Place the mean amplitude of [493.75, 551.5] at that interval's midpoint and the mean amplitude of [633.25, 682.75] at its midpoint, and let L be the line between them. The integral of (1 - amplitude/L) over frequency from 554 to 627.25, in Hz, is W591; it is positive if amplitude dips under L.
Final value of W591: 5.92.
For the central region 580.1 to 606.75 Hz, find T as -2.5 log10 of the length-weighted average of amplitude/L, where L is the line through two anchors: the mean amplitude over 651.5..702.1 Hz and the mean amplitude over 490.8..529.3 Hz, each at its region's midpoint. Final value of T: 0.086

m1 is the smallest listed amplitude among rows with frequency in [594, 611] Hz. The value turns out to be 6.02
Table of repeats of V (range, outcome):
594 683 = 6.34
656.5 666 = 6.37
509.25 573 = 5.96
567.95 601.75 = 6.09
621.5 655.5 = 6.21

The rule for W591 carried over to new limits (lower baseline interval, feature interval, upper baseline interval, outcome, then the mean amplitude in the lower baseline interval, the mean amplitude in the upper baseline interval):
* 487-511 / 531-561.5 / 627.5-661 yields 5.1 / 6.46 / 6.24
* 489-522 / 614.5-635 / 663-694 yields 1.4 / 6.77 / 6.61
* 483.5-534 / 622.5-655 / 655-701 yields 1.7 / 6.62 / 6.54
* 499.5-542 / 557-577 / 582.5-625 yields 2.6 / 6.69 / 6.15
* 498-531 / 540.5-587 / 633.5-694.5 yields 8.8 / 6.88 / 6.44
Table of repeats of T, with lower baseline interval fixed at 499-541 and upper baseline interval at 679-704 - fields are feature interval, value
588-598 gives 0.05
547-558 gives 0.40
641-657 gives 0.03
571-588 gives 0.09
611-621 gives 0.05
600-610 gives 0.08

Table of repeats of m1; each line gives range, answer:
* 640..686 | 5.98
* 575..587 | 5.97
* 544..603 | 4.35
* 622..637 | 6.08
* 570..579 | 5.85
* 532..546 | 5.55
